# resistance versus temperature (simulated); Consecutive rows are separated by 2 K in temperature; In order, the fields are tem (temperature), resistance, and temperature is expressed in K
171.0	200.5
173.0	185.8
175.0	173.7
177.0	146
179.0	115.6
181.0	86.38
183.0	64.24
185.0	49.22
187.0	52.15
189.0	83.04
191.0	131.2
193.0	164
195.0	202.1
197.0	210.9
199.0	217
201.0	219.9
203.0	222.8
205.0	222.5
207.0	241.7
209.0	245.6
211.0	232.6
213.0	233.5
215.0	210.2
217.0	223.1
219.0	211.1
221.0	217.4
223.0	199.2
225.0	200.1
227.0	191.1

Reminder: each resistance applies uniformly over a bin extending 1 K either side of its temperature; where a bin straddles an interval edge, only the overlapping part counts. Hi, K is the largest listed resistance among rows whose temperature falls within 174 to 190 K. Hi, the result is 173.7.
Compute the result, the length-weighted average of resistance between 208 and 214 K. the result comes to 237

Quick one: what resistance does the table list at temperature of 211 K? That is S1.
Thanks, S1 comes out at 232.6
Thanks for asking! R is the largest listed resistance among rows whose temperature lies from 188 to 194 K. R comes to 164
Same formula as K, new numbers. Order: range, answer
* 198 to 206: 222.8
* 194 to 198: 210.9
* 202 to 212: 245.6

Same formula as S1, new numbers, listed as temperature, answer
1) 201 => 219.9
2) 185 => 49.22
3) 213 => 233.5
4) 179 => 115.6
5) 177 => 146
